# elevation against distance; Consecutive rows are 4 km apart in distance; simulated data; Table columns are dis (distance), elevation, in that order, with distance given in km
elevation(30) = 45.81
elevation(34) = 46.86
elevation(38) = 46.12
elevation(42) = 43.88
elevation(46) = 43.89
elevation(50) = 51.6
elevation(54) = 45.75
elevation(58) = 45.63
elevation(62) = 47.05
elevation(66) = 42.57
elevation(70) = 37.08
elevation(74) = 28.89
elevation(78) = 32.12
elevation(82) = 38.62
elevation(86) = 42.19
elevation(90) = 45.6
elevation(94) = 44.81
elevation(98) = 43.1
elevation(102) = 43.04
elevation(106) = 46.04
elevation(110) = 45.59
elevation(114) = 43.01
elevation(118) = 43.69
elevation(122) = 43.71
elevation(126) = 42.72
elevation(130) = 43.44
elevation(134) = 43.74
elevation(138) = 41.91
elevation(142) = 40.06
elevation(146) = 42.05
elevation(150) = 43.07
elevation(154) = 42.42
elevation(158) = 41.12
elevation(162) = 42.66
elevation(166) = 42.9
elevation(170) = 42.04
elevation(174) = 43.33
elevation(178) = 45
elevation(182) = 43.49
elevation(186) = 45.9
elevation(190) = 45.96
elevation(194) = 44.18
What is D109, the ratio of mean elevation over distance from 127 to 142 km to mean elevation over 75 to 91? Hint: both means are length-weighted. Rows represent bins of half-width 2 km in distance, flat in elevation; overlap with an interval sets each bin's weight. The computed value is 1.1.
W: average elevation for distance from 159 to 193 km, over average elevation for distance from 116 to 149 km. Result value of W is 1.03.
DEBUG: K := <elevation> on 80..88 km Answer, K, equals 40.4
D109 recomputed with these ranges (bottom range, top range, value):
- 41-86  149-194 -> 1.05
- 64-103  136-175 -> 1.06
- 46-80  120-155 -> 1.03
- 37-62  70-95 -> 0.83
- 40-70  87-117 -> 0.98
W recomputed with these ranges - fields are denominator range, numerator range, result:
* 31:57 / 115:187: 0.93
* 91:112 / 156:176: 0.95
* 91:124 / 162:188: 0.99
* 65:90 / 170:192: 1.19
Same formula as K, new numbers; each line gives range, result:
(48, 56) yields 48.7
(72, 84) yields 33.2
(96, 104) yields 43.1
